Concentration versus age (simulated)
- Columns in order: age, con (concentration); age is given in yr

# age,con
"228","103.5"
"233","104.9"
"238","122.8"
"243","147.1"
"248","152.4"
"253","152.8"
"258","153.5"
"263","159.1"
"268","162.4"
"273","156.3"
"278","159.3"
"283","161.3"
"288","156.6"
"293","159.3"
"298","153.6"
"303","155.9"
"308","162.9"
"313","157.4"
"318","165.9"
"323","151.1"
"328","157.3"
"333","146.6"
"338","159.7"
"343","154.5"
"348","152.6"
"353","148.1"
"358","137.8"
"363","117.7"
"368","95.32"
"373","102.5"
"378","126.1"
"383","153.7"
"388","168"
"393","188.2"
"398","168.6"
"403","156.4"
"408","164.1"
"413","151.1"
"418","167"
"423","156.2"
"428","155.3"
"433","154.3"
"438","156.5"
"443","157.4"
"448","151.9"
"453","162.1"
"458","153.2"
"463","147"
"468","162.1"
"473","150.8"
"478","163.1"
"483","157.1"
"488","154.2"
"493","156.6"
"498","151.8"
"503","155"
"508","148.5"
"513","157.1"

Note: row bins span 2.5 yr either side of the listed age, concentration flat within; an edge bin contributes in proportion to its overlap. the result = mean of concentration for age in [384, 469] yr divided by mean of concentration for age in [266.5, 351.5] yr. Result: 1.02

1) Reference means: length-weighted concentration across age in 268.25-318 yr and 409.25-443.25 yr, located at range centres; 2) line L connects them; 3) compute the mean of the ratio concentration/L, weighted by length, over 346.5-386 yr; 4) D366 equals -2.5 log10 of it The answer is 0.22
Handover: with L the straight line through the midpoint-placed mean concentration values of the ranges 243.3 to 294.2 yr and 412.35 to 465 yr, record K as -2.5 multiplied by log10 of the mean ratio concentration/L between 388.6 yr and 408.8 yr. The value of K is -0.09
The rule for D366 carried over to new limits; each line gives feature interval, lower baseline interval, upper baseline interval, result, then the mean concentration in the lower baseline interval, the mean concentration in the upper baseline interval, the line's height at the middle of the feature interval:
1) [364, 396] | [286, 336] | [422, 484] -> 0.13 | 157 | 156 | 156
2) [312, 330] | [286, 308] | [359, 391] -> -0.07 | 157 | 129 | 148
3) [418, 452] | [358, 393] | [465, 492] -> -0.07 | 132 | 157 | 147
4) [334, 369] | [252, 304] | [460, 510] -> 0.12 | 157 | 155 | 156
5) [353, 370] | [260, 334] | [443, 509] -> 0.27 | 158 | 155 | 157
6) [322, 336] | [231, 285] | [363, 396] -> -0.07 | 149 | 138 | 142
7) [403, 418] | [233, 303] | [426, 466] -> -0.03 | 152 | 155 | 154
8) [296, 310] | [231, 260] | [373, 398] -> -0.09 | 139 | 154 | 145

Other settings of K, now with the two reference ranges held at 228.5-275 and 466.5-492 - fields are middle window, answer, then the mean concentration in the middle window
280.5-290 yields -0.09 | 159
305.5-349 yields -0.06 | 157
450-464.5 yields 0.01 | 155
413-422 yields -0.05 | 161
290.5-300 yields -0.07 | 157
